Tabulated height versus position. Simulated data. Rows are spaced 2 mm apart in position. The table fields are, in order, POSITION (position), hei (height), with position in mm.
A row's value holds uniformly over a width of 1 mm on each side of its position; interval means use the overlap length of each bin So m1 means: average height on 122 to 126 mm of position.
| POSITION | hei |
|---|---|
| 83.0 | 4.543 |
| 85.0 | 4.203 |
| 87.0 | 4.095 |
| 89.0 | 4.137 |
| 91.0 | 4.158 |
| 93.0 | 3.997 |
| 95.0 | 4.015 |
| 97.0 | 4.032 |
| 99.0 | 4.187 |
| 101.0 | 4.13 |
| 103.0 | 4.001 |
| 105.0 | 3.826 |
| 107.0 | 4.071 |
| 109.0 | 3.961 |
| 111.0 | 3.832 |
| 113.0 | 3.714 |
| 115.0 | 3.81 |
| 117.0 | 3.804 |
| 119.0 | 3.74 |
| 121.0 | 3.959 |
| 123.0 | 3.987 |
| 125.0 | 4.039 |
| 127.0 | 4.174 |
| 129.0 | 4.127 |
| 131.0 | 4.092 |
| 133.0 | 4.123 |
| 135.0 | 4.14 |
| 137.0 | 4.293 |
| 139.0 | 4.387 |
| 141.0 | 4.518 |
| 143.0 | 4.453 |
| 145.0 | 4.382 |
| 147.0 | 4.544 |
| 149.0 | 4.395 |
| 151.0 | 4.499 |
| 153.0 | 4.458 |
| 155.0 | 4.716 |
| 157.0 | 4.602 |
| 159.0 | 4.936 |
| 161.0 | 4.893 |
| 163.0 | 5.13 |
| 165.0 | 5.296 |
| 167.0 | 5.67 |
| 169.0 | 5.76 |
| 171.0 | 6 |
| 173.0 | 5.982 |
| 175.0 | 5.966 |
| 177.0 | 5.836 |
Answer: 4.01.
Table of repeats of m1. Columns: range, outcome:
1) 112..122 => 3.81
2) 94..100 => 4.08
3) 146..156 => 4.52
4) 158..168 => 5.19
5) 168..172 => 5.88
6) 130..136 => 4.12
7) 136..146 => 4.41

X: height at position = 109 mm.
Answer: 3.961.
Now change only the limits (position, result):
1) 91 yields 4.158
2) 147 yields 4.544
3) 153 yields 4.458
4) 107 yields 4.071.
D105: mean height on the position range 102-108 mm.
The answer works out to 3.97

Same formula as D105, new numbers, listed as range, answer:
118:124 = 3.9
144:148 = 4.46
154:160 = 4.75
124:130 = 4.11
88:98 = 4.07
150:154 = 4.48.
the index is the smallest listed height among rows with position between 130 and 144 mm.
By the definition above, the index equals 4.092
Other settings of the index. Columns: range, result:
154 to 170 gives 4.602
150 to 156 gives 4.458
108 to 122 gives 3.714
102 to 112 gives 3.826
